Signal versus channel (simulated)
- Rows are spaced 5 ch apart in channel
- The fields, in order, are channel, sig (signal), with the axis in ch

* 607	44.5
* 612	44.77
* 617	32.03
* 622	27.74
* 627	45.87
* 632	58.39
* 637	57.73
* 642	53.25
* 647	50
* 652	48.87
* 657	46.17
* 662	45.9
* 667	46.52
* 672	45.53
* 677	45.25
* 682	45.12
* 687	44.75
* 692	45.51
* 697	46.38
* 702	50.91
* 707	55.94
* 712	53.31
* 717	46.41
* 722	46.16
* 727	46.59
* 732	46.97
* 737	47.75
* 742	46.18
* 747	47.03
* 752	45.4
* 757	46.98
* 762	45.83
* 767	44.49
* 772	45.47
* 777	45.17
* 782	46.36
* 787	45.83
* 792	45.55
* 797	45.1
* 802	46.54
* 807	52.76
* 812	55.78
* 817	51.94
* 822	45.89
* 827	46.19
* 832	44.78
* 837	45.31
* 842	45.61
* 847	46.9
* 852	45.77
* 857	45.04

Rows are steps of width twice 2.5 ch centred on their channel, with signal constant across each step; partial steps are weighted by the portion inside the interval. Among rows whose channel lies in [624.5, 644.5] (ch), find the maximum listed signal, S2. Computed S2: 58.39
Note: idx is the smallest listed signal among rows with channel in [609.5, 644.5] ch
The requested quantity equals 27.74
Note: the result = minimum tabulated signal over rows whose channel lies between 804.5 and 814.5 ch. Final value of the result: 52.76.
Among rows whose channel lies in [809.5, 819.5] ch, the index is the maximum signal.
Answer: 55.78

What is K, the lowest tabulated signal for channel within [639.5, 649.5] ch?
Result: 50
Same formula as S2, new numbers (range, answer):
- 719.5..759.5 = 47.75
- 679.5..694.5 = 45.51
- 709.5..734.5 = 53.31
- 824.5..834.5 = 46.19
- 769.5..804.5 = 46.54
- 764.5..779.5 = 45.47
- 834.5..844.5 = 45.61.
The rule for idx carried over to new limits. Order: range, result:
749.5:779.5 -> 44.49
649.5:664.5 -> 45.9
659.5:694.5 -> 44.75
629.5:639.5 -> 57.73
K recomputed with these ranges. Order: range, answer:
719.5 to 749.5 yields 46.16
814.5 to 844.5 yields 44.78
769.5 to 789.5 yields 45.17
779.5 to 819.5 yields 45.1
